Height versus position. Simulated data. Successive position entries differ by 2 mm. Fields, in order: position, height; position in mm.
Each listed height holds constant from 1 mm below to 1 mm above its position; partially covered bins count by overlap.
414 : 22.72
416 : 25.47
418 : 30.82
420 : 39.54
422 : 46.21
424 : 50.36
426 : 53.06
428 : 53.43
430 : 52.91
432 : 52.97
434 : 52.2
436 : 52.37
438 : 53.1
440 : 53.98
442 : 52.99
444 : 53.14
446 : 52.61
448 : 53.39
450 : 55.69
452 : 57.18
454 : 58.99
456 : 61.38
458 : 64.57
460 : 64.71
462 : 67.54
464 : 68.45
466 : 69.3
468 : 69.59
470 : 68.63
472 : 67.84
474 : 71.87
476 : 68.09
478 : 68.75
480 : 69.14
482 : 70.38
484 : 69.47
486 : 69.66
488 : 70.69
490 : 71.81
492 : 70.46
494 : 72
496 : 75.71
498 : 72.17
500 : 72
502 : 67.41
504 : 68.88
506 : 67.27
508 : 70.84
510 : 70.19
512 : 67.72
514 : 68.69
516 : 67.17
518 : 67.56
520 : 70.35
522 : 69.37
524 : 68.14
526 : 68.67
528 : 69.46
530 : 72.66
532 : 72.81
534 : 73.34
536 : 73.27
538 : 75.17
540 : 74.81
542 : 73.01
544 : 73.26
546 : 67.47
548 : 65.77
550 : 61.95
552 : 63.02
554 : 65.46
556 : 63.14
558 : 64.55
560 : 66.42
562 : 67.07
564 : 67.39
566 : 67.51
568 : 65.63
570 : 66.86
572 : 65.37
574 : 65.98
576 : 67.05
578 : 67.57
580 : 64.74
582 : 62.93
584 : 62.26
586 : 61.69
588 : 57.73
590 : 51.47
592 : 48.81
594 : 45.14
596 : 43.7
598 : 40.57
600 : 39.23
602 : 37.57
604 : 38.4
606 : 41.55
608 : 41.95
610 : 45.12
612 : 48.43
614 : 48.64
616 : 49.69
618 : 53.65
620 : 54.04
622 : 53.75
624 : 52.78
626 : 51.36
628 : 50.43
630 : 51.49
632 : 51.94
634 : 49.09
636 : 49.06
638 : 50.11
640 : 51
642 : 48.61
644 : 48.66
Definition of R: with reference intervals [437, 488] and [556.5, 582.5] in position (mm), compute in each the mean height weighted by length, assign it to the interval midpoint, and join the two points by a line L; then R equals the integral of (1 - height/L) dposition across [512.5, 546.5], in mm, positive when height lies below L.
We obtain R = -3.0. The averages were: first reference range 63.4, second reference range 66.1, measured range 70.9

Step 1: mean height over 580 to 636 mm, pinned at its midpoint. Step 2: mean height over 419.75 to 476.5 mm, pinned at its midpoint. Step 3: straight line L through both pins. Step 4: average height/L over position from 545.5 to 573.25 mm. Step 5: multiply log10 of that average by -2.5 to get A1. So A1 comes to -0.25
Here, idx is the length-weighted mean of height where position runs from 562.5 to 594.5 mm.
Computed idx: 62.1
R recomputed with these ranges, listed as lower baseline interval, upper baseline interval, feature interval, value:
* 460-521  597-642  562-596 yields -4.1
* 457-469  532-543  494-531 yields 1.0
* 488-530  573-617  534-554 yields -2.3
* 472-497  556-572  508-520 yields 0.1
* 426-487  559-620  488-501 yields -2.8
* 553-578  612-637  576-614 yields 5.6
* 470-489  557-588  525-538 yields -0.9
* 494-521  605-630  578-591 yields -1.2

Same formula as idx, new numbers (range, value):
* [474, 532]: 69.9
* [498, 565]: 69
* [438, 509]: 65.7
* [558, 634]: 54.5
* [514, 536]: 70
